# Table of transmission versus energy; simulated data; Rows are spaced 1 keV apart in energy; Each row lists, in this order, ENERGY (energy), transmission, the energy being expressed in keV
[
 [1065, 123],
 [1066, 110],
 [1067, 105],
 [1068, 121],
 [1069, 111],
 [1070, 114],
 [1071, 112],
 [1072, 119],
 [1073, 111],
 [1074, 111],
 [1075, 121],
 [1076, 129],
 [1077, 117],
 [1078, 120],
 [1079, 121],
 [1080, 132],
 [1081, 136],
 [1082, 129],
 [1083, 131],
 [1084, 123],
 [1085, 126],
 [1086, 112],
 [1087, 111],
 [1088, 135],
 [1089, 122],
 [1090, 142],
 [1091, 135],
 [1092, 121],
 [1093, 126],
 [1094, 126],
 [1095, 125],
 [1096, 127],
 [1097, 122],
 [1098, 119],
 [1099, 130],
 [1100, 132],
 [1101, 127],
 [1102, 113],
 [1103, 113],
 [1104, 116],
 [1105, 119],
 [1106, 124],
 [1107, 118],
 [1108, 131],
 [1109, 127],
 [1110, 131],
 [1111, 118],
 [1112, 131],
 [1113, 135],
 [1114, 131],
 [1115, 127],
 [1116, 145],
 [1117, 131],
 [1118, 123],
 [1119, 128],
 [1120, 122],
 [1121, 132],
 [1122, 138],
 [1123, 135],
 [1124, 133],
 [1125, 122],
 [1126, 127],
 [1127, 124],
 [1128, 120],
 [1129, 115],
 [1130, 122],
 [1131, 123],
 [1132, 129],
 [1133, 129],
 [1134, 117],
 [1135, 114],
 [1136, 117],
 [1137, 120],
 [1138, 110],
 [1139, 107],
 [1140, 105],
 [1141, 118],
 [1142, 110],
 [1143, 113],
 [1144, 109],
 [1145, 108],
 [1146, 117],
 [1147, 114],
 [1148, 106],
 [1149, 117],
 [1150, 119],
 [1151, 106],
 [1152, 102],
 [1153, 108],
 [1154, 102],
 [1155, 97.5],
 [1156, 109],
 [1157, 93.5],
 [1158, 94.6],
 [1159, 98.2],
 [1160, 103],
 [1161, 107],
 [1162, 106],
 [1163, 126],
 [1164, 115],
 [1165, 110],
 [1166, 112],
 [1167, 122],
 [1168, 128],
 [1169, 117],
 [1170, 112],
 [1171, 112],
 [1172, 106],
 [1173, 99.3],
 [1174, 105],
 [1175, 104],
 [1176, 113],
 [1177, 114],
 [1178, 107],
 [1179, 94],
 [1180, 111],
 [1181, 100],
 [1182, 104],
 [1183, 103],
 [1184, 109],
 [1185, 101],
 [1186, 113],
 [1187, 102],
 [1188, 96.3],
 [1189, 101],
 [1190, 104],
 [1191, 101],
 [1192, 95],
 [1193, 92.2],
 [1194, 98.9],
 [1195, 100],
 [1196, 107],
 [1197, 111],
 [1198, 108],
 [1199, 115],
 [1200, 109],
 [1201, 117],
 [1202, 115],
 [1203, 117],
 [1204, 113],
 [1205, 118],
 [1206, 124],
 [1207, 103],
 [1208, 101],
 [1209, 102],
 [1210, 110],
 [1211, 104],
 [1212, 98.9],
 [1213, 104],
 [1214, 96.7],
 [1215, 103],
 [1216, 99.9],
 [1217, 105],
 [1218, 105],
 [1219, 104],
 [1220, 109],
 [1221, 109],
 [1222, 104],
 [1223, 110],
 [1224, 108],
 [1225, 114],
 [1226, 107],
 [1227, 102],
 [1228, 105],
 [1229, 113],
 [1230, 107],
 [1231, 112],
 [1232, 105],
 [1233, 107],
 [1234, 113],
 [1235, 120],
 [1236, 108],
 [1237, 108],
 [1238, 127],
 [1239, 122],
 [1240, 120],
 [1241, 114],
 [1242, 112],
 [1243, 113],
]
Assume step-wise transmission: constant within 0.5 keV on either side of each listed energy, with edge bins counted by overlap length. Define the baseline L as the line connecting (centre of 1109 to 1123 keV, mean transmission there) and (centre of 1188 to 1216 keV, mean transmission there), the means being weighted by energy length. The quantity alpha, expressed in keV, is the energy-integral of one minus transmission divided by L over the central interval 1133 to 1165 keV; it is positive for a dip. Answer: 2.99 keV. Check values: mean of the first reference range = 130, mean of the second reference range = 106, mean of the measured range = 110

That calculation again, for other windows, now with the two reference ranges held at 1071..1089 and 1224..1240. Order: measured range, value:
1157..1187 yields 2.0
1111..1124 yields -1.2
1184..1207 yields 1.4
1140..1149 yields 0.5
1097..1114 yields -0.5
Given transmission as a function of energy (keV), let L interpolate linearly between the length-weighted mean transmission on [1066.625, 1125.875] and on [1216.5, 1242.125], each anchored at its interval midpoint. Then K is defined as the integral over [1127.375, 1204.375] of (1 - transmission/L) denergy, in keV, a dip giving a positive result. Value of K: 5.1 keV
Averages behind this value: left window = 125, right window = 110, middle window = 109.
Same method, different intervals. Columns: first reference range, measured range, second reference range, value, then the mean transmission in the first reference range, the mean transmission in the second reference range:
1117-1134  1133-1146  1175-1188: 0.8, 126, 105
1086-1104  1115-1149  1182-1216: -0.8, 124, 106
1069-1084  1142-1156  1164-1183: 0.4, 121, 109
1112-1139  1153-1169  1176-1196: 0.5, 125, 103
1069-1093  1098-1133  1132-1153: -2.6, 123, 113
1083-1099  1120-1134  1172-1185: -1.1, 125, 105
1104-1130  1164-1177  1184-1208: 0.2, 127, 107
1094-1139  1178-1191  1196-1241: 1.3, 125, 109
